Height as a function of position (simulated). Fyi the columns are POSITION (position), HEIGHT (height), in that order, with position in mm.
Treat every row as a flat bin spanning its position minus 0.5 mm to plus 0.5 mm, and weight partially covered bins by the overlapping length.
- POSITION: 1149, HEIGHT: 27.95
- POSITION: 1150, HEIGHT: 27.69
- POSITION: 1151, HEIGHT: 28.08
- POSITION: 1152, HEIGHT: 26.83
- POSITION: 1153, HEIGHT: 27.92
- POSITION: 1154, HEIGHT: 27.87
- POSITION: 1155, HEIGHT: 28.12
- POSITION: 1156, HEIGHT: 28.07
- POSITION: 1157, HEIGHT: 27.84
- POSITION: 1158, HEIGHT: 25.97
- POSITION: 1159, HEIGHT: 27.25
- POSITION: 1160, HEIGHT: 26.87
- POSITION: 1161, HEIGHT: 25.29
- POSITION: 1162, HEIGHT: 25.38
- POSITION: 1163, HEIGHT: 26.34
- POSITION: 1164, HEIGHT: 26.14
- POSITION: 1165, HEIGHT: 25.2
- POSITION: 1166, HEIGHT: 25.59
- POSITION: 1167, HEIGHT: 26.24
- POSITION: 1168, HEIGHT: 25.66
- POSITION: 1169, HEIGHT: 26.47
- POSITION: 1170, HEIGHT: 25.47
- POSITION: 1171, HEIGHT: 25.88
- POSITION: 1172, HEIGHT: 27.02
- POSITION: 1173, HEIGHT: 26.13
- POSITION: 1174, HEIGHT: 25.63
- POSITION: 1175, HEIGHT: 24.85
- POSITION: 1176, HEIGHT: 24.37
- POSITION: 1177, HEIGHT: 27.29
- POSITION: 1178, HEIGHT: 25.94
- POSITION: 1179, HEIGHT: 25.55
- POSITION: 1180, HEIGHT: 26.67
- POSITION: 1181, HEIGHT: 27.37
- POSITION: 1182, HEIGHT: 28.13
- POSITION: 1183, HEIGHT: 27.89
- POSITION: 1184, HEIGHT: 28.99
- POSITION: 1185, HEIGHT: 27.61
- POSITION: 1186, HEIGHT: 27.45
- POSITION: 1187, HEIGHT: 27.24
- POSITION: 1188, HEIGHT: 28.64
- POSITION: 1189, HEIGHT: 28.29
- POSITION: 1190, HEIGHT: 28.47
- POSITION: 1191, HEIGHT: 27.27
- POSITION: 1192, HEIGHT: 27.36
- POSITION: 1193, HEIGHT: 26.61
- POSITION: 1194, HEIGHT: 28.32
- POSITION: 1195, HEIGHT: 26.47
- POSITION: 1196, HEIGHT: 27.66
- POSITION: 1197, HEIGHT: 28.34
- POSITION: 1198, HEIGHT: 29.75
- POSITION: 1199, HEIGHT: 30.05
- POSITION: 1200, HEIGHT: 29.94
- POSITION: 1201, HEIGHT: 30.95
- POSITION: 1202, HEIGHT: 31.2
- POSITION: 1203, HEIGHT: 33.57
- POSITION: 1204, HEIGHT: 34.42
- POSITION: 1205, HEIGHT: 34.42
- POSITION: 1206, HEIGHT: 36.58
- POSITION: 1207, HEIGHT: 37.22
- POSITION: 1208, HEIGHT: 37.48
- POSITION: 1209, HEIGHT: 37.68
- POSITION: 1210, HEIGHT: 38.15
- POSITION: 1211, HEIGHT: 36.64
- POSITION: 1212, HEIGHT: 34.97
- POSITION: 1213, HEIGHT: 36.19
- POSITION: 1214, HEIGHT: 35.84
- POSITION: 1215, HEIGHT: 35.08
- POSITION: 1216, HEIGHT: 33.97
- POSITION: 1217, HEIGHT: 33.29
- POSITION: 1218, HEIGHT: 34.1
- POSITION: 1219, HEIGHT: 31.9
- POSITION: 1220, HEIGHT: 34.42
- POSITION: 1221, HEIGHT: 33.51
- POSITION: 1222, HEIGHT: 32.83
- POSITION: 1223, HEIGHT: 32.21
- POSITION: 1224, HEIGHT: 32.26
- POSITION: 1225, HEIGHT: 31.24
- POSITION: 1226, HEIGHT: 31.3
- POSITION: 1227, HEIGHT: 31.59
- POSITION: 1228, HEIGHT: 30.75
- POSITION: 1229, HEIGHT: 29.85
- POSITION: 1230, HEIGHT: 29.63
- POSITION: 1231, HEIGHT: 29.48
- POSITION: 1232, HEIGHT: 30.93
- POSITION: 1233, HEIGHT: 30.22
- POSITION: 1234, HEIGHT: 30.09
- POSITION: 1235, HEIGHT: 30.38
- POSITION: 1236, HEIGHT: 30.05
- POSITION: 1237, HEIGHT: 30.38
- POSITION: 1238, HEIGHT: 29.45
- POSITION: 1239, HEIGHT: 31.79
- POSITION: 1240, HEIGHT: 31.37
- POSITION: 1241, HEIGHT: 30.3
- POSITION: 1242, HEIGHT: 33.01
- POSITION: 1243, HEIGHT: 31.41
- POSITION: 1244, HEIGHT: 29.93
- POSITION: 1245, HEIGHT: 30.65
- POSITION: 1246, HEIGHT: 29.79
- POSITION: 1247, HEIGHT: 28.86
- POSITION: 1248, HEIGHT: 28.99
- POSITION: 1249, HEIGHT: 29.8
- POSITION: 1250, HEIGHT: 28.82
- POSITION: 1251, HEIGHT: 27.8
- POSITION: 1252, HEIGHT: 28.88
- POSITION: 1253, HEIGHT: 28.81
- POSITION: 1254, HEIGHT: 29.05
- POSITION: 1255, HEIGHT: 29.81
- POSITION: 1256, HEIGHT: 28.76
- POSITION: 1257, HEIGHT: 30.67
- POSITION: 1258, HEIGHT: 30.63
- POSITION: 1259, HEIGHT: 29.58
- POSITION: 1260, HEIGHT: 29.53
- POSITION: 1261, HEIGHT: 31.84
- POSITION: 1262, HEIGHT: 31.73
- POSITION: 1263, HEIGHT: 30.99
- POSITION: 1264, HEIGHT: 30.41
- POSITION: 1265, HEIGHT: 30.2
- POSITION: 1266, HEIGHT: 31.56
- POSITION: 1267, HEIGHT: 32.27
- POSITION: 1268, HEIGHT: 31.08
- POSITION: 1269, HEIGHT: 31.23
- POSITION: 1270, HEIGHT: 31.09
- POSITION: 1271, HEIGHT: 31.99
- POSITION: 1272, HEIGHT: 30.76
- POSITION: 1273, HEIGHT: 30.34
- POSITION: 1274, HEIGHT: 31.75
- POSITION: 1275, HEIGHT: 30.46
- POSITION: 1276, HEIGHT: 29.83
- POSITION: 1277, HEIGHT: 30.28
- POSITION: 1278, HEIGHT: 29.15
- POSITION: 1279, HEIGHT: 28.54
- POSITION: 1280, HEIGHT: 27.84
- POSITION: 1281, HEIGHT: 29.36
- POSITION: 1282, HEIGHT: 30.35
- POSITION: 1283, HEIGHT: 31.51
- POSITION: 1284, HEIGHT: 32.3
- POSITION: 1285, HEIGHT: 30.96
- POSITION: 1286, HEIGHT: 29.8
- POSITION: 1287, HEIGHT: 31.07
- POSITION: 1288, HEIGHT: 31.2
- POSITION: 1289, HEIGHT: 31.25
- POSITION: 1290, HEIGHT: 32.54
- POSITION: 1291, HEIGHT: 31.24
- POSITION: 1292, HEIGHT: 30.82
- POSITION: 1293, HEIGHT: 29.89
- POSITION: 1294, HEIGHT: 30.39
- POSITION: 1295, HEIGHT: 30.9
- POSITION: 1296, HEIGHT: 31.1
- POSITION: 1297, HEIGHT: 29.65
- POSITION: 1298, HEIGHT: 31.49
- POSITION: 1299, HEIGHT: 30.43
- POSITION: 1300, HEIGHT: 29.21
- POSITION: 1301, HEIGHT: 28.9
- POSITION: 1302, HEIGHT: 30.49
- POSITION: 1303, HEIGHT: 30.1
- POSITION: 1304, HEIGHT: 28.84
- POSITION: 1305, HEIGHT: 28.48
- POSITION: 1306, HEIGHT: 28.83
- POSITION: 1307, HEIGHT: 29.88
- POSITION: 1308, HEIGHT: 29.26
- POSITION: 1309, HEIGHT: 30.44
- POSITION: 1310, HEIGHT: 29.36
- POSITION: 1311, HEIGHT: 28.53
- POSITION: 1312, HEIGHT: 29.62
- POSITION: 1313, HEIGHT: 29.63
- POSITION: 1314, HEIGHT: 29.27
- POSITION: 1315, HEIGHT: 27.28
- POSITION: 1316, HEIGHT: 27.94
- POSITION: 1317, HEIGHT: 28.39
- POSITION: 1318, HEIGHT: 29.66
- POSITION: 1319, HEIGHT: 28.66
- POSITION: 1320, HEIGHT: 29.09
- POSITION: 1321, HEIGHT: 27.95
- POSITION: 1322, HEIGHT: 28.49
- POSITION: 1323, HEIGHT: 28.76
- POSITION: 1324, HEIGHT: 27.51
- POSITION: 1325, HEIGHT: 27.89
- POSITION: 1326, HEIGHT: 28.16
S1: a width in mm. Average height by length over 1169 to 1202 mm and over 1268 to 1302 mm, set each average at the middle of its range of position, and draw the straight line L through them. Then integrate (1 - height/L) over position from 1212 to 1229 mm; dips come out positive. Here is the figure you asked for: -2.7 mm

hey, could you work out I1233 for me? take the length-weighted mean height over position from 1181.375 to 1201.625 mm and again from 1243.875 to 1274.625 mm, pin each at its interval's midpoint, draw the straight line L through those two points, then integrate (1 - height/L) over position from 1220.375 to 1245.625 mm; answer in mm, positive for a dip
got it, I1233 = -1.3 mm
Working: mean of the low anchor 28.3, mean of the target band 31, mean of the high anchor 30.2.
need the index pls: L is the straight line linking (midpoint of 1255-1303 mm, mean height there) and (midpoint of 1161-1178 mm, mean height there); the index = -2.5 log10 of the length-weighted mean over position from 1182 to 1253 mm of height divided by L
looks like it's -0.119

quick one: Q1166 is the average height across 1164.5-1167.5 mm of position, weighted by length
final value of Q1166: 25.7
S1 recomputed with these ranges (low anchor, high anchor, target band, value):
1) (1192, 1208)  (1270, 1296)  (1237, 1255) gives 0.5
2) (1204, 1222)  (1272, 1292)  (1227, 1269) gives 3.3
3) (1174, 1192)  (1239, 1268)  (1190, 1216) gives -4.1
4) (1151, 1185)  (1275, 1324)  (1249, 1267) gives -0.8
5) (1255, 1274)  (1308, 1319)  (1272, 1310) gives -0.5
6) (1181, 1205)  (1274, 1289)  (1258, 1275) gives -0.5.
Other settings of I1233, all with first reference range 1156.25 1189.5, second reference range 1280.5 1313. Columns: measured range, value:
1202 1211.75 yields -3.0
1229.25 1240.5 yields -0.8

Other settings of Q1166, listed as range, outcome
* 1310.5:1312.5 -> 29.1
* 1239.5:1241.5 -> 30.8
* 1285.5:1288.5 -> 30.7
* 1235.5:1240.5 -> 30.6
